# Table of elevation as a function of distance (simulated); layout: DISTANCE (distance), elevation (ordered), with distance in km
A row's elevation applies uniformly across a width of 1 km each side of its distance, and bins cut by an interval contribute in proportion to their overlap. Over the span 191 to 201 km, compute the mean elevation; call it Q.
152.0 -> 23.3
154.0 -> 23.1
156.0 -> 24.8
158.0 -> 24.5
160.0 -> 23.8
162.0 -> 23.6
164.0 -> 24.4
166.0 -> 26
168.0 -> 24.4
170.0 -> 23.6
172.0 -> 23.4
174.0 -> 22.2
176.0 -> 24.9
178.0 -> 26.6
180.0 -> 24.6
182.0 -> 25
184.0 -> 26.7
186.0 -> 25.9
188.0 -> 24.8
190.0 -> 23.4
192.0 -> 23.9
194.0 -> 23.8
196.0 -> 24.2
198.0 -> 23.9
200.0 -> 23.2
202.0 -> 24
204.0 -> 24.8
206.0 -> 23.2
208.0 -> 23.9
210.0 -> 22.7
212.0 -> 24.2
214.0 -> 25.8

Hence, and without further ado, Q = 23.8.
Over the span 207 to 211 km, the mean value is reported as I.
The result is 23.3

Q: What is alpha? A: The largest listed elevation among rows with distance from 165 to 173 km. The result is 26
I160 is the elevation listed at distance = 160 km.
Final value 23.8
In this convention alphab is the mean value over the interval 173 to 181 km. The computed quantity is 24.6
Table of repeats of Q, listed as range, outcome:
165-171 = 24.7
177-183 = 25.4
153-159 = 24.1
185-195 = 24.4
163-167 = 25.2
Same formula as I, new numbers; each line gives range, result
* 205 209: 23.5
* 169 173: 23.5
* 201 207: 24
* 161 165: 24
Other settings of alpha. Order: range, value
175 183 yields 26.6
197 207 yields 24.8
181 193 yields 26.7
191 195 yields 23.9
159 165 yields 24.4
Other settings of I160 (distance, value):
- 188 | 24.8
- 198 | 23.9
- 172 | 23.4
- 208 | 23.9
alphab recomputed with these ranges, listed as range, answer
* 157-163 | 24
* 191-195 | 23.9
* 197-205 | 24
